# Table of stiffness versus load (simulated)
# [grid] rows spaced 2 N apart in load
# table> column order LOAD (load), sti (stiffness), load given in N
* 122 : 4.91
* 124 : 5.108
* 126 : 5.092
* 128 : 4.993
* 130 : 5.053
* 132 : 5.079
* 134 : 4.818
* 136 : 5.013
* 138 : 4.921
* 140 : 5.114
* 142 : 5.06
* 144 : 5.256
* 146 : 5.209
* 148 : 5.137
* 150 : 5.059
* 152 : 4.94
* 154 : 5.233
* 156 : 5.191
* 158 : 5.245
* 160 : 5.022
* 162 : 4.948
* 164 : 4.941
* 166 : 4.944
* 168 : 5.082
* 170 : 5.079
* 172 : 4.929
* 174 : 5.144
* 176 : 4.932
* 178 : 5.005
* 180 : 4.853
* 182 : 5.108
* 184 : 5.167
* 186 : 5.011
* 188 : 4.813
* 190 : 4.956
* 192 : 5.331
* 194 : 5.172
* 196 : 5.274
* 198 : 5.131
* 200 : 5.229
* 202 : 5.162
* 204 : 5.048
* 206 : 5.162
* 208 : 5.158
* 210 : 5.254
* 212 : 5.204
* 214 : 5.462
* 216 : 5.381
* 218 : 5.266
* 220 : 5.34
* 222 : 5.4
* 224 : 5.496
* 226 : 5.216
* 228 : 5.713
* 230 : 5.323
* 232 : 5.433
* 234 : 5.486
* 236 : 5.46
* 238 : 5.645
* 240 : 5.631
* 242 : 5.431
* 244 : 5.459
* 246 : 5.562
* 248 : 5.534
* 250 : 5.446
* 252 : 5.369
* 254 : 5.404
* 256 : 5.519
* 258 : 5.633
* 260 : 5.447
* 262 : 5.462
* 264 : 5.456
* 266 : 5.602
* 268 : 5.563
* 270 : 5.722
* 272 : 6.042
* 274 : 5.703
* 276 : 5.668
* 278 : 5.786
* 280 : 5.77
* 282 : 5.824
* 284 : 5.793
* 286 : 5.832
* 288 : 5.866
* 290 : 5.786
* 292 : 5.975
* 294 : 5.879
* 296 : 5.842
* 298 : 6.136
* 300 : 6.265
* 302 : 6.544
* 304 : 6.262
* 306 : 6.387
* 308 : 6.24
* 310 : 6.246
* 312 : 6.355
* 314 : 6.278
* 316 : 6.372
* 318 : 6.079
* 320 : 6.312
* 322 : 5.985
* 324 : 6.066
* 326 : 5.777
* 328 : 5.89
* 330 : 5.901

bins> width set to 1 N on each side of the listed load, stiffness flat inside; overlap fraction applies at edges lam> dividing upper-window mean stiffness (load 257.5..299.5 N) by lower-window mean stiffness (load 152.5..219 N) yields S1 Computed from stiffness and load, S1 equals 1.1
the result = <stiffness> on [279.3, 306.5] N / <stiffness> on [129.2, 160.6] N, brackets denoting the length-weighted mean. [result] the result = 1.2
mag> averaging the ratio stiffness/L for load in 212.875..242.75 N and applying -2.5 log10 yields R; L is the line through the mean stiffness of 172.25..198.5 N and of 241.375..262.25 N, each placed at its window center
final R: -0.02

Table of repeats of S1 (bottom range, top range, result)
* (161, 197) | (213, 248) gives 1.08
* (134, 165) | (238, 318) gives 1.15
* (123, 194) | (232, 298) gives 1.12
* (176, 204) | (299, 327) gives 1.22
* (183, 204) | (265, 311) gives 1.16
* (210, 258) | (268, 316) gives 1.10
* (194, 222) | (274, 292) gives 1.11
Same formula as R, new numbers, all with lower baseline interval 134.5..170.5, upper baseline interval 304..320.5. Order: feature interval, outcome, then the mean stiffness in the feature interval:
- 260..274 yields 0.06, 5.63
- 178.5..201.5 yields 0.05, 5.09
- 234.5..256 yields 0.05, 5.5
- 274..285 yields 0.05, 5.76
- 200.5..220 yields 0.06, 5.24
